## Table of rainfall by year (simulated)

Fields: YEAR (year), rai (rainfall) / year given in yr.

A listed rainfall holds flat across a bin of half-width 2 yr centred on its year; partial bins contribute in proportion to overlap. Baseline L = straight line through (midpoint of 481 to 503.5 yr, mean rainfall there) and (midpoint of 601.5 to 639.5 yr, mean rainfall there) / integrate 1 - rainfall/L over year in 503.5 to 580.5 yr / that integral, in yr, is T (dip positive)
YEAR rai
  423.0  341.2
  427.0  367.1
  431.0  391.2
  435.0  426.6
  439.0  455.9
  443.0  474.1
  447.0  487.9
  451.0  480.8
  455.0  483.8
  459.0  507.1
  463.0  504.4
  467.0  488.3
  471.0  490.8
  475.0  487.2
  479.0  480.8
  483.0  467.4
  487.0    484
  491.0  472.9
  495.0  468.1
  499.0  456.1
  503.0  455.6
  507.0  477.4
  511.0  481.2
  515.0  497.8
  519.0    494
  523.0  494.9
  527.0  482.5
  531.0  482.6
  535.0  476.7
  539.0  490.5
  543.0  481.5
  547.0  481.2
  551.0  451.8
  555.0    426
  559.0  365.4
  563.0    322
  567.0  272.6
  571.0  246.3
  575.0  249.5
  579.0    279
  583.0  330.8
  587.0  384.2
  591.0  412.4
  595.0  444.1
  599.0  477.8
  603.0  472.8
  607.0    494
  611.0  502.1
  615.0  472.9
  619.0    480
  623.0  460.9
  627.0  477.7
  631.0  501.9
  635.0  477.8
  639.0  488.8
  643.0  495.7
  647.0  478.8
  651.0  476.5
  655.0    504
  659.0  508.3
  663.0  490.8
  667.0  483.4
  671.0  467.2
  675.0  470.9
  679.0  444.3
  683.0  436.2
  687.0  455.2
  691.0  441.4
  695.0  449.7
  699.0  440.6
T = 8.6 yr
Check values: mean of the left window 468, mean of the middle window 420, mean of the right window 483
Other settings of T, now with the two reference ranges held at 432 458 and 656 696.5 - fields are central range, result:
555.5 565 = 2.2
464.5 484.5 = -0.7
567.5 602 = 8.4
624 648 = -1.0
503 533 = -1.2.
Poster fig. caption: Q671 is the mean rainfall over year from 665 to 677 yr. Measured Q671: 474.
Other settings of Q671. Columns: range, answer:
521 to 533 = 487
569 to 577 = 248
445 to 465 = 493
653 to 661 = 506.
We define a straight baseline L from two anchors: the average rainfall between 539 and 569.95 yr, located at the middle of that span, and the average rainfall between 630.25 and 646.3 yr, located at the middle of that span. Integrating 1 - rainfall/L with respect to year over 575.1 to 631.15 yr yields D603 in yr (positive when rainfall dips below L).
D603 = 2.52 yr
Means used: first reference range 401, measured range 434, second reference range 489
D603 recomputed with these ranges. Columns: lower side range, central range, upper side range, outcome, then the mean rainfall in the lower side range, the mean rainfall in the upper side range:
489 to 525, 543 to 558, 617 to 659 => 0.9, 478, 485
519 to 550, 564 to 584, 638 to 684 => 8.6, 484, 479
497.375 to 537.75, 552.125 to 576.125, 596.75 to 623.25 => 8.0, 480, 481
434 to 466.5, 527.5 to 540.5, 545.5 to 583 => -3.6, 480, 341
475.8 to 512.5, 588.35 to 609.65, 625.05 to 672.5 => 1.0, 472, 488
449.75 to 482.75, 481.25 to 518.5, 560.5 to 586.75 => -4.2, 489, 292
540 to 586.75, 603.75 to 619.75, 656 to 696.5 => -3.2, 359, 466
